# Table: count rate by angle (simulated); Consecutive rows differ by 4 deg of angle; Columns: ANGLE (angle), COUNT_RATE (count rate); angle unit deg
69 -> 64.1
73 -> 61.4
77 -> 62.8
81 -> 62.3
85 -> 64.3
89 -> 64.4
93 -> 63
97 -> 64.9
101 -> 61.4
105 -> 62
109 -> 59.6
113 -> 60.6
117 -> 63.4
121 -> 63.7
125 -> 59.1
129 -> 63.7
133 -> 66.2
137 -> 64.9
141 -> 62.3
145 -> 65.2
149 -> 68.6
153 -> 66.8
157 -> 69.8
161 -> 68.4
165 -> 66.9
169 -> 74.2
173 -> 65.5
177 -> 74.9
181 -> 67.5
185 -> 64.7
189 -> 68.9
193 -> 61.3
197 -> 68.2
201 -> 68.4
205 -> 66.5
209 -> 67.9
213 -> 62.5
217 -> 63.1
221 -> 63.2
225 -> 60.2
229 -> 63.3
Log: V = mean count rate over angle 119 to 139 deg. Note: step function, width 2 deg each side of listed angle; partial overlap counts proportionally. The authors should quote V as 63.5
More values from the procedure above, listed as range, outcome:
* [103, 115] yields 60.7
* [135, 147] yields 64.1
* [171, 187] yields 68.2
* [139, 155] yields 65.7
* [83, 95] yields 63.9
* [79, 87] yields 63.3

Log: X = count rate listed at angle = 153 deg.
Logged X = 66.8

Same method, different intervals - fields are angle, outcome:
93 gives 63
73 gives 61.4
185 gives 64.7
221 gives 63.2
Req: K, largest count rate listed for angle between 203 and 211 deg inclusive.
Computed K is 67.9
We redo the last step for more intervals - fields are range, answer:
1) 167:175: 74.2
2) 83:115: 64.9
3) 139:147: 65.2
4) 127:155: 68.6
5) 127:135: 66.2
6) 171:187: 74.9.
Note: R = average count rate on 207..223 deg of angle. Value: 64.2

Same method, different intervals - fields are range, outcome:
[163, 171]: 70.6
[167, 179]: 71.5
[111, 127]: 61.7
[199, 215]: 66.3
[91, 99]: 64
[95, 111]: 62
